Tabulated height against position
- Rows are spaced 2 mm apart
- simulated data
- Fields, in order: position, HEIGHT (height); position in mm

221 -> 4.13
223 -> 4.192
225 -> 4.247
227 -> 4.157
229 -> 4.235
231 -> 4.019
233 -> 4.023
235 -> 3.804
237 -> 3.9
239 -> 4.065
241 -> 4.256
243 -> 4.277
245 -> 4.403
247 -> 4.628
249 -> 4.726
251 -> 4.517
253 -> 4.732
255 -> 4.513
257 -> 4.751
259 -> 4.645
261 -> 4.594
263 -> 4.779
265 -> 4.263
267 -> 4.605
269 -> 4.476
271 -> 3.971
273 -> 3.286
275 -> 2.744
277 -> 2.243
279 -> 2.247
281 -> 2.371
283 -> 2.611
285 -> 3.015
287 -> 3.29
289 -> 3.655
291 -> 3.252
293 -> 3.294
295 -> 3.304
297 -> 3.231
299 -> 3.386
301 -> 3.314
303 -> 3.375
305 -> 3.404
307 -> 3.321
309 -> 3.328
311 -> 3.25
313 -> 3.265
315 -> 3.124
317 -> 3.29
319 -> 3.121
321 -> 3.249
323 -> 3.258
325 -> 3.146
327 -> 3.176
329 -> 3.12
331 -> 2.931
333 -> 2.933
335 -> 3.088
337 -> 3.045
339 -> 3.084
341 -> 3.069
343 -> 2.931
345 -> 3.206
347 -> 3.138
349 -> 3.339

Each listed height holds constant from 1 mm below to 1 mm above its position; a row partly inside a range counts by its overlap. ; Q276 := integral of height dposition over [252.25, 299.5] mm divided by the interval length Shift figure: 3.63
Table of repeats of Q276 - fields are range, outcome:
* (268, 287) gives 3.01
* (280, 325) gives 3.21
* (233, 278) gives 4.19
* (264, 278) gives 3.66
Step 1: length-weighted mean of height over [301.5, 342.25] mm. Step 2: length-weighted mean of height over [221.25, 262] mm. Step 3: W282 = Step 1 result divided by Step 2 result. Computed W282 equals 0.73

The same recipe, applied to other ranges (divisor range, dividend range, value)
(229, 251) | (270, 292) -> 0.70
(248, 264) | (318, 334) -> 0.67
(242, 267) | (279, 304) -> 0.69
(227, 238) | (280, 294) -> 0.77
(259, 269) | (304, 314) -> 0.73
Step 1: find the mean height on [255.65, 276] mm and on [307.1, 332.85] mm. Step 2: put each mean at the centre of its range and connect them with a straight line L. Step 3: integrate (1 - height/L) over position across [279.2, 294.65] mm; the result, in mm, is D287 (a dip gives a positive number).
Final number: 3.1 mm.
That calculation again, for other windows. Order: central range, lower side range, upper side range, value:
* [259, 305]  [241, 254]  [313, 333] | 5.4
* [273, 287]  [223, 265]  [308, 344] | 4.3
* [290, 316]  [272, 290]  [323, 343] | -3.2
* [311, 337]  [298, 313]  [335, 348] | 0.5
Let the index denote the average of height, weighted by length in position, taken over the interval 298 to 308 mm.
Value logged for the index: 3.36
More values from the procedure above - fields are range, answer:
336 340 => 3.06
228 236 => 4.02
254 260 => 4.64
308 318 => 3.25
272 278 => 2.76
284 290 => 3.32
